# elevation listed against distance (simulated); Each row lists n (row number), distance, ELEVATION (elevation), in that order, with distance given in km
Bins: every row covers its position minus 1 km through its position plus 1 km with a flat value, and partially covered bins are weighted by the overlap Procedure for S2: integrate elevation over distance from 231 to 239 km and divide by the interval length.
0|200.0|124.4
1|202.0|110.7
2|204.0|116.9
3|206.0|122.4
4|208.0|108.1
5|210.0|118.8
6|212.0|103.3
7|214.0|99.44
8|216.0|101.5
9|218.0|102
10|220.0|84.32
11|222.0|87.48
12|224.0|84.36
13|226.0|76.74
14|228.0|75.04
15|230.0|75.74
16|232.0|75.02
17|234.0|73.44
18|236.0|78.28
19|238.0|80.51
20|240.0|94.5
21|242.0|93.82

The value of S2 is 76.8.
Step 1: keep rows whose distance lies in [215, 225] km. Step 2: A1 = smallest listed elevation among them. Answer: 84.32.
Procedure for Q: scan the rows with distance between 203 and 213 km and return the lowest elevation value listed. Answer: 103.3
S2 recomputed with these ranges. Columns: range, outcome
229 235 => 74.7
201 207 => 117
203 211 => 117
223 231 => 78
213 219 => 101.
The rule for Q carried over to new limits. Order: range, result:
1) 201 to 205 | 110.7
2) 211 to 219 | 99.44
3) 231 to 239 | 73.44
